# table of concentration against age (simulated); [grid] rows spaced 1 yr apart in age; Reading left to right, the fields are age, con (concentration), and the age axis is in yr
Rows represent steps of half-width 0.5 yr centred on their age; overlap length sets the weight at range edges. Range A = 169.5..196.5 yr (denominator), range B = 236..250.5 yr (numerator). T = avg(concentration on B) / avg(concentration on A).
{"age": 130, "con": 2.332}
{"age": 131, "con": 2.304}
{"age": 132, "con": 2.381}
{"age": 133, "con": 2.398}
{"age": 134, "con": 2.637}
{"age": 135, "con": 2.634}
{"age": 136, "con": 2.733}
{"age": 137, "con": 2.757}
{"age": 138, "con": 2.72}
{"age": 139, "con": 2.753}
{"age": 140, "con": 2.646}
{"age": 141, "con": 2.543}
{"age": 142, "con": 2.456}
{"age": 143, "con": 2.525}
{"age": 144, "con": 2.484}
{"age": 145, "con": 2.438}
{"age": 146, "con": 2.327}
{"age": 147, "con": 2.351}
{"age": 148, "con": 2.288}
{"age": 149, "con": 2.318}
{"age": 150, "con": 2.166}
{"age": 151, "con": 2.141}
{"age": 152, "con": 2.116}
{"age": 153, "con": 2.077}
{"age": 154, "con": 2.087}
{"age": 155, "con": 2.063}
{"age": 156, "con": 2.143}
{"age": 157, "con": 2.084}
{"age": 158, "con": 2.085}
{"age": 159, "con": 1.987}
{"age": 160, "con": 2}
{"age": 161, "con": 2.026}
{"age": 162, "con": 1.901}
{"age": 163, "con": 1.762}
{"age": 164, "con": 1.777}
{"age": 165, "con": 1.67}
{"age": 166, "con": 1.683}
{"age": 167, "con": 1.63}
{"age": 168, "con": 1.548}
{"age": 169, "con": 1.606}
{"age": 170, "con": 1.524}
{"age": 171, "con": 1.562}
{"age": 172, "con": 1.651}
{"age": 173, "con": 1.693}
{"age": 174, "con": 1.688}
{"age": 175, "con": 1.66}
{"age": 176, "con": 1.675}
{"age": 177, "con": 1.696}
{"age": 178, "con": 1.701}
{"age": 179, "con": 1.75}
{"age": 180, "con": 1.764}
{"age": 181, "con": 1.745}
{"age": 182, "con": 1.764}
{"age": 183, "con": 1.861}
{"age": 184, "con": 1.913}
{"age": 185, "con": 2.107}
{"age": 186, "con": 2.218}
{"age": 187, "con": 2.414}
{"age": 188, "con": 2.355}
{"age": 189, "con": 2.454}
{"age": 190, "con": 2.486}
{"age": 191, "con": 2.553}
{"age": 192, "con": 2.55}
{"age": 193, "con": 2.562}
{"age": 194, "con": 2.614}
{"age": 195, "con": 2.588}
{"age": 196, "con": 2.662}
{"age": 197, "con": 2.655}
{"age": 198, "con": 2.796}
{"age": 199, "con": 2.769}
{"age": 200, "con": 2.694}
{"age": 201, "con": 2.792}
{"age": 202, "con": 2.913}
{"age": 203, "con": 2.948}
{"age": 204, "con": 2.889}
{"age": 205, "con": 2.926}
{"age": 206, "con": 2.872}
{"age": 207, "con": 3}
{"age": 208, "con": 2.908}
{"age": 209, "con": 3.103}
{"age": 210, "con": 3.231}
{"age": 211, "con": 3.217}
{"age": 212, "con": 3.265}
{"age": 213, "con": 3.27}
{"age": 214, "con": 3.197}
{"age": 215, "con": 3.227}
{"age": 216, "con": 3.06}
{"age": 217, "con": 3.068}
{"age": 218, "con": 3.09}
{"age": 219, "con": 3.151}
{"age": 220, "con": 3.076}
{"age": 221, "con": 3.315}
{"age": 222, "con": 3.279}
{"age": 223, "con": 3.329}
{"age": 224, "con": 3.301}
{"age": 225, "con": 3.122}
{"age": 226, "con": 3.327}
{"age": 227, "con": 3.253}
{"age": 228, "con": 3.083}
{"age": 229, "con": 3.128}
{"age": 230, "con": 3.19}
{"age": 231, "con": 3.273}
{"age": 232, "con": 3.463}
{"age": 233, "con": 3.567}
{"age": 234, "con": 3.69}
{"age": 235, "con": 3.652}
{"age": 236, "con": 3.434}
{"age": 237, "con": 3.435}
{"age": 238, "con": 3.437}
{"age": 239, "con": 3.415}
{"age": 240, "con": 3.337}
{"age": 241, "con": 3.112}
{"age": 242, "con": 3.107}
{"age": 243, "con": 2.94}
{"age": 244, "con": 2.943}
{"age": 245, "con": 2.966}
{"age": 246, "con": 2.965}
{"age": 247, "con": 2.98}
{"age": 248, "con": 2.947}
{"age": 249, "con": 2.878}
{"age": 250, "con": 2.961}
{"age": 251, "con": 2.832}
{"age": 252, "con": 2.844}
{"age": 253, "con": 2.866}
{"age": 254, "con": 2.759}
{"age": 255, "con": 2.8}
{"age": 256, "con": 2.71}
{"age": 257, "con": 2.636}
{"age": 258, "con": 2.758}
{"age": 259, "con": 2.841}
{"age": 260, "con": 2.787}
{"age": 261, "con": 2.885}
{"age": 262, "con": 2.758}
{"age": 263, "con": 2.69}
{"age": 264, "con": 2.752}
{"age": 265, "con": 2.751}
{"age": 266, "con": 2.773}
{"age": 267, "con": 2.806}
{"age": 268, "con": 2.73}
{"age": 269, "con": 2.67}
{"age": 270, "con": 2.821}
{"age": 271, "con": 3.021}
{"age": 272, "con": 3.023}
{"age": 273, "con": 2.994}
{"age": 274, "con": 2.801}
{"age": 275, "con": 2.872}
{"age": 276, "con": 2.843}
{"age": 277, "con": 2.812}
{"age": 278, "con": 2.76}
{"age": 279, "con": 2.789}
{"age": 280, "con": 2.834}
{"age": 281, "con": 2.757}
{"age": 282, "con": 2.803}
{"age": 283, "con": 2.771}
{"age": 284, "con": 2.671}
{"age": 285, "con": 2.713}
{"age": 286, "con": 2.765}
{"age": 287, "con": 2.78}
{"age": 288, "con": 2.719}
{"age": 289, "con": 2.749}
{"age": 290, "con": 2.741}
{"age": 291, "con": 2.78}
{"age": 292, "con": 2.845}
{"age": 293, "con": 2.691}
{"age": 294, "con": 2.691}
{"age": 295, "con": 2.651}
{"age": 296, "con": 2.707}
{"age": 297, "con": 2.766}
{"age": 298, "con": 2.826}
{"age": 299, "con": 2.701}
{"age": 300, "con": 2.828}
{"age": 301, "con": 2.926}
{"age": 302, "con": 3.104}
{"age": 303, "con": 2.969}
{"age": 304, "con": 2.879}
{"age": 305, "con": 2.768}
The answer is 1.52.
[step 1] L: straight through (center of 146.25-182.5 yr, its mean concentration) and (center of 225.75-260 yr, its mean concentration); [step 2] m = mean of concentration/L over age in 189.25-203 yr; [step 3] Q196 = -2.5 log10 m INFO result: -0.13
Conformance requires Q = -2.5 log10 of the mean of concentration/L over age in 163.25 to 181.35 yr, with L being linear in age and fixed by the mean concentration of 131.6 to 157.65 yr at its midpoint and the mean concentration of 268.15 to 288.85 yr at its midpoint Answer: 0.43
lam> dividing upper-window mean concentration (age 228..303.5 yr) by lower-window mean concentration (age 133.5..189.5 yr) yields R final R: 1.41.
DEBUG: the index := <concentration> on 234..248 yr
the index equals 3.22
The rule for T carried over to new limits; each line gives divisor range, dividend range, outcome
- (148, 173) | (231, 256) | 1.65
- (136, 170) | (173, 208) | 1.09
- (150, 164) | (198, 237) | 1.55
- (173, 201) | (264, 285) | 1.27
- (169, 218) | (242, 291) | 1.15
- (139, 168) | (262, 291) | 1.31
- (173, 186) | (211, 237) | 1.83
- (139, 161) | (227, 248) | 1.44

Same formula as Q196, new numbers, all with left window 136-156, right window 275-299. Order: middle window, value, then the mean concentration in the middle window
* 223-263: -0.17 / 3.08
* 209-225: -0.24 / 3.2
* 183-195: 0.06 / 2.37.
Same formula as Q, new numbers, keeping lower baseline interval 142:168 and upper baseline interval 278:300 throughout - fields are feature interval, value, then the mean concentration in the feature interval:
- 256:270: -0.05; 2.76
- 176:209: -0.07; 2.43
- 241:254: -0.16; 2.94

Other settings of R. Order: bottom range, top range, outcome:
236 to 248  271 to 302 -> 0.89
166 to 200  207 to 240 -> 1.58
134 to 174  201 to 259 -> 1.46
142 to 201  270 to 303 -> 1.34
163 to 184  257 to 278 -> 1.67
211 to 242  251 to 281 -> 0.86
